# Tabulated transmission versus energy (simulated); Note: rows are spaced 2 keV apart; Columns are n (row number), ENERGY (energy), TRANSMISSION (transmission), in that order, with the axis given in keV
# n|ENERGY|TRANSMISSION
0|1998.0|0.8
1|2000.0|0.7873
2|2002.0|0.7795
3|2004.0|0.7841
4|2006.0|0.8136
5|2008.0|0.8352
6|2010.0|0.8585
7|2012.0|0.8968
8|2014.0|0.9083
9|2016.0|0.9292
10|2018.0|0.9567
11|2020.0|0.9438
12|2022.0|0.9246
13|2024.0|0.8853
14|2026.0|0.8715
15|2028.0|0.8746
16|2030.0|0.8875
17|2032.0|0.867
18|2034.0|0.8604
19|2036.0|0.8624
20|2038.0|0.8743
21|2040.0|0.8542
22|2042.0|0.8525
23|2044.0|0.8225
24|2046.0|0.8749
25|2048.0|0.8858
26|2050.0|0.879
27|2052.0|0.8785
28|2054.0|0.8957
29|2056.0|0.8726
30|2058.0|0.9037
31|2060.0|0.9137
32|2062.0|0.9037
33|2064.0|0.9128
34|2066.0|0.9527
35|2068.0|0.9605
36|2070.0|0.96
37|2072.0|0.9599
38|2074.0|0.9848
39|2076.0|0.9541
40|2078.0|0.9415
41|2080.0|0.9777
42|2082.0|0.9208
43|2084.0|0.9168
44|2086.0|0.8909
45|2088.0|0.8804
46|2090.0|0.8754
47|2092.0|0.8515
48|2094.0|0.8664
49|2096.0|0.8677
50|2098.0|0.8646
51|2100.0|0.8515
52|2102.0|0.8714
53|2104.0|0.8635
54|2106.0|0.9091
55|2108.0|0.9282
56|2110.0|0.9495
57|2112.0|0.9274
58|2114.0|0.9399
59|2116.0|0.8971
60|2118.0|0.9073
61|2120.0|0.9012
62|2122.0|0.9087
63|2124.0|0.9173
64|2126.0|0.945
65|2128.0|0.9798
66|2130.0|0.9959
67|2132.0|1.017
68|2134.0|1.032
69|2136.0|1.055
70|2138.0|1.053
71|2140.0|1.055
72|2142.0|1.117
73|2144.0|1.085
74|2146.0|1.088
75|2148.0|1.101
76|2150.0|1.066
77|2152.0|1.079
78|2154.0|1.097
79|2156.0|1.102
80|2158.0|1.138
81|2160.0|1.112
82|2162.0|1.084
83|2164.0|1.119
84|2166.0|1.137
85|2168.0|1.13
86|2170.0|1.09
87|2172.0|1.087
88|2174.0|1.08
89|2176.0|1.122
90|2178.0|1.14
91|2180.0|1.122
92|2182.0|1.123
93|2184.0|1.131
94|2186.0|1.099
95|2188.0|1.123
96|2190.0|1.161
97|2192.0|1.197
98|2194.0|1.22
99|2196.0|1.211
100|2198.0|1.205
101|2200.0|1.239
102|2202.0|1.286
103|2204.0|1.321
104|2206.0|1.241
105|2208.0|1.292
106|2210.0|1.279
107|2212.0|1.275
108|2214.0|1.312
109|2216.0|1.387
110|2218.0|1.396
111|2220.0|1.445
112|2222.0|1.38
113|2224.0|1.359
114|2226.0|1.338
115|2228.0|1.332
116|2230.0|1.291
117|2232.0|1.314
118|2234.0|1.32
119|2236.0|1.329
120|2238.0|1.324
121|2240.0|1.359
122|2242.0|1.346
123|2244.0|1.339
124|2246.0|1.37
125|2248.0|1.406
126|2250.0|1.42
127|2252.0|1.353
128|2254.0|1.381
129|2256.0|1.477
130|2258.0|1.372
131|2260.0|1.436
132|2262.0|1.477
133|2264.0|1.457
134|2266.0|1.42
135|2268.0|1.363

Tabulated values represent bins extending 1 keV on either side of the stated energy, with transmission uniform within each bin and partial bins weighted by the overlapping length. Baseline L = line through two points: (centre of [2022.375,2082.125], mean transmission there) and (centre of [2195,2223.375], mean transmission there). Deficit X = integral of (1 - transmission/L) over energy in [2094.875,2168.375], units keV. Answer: 7.1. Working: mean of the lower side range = 0.901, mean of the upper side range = 1.31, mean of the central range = 1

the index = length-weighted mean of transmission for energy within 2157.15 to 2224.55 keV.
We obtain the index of 1.21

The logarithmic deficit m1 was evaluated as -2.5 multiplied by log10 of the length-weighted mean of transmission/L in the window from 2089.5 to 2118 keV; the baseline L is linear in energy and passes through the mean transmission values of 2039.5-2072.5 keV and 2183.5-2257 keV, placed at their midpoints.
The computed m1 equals 0.14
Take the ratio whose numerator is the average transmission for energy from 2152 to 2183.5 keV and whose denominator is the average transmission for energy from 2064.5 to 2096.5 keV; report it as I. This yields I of 1.2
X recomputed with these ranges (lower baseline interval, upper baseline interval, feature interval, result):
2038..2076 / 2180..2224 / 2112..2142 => 2.75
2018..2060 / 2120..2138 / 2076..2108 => 1.58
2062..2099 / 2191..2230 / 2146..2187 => 2.21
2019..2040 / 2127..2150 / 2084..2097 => 1.37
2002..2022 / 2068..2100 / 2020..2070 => 0.30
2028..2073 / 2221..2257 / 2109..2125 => 2.08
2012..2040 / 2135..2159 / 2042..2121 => 6.15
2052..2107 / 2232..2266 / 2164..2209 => 1.48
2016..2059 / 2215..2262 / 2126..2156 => 2.07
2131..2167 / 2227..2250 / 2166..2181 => 0.57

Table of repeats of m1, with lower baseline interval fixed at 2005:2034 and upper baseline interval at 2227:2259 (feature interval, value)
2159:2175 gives 0.09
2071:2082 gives 0.05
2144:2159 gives 0.07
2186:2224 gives 0.00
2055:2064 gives 0.08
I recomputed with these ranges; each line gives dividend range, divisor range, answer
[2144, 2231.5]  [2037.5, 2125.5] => 1.33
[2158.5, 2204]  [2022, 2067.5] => 1.30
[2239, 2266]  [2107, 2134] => 1.48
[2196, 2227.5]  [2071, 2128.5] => 1.44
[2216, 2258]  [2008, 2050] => 1.55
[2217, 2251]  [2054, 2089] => 1.46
